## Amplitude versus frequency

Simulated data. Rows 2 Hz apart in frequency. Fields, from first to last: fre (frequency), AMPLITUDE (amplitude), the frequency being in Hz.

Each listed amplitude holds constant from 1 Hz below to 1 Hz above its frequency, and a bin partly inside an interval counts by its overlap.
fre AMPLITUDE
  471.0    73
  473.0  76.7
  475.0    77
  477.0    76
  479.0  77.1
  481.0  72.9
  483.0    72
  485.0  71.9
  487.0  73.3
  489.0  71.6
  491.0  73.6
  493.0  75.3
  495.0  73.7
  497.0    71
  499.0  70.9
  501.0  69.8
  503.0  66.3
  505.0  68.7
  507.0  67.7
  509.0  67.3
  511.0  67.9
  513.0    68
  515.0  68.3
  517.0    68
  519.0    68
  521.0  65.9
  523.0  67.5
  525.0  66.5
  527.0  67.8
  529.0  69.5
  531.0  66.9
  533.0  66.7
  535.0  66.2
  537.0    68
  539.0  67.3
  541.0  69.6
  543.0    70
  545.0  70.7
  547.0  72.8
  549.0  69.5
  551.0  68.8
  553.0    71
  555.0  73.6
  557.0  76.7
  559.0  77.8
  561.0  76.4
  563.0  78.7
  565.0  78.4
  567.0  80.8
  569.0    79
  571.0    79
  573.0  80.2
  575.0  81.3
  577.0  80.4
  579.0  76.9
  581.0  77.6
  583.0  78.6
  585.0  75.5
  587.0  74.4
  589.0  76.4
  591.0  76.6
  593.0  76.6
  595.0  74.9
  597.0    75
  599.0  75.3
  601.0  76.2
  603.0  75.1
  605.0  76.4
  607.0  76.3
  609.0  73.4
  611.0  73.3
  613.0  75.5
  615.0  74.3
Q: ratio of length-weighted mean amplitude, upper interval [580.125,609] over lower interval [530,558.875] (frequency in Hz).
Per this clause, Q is 1.08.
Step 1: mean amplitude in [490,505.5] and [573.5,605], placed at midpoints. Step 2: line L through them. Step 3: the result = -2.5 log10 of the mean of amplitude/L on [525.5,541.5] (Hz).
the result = 0.089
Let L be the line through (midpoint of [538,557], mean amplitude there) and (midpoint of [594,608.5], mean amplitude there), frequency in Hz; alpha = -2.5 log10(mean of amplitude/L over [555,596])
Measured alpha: -0.07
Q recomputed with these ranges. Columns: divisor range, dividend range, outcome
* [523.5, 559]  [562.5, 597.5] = 1.12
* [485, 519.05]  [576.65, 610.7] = 1.09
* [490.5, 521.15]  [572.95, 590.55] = 1.12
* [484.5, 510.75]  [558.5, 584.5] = 1.11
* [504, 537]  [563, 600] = 1.15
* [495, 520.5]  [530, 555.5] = 1.01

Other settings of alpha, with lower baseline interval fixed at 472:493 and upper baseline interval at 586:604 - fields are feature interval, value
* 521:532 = 0.11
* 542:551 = 0.07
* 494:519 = 0.09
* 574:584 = -0.05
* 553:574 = -0.04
